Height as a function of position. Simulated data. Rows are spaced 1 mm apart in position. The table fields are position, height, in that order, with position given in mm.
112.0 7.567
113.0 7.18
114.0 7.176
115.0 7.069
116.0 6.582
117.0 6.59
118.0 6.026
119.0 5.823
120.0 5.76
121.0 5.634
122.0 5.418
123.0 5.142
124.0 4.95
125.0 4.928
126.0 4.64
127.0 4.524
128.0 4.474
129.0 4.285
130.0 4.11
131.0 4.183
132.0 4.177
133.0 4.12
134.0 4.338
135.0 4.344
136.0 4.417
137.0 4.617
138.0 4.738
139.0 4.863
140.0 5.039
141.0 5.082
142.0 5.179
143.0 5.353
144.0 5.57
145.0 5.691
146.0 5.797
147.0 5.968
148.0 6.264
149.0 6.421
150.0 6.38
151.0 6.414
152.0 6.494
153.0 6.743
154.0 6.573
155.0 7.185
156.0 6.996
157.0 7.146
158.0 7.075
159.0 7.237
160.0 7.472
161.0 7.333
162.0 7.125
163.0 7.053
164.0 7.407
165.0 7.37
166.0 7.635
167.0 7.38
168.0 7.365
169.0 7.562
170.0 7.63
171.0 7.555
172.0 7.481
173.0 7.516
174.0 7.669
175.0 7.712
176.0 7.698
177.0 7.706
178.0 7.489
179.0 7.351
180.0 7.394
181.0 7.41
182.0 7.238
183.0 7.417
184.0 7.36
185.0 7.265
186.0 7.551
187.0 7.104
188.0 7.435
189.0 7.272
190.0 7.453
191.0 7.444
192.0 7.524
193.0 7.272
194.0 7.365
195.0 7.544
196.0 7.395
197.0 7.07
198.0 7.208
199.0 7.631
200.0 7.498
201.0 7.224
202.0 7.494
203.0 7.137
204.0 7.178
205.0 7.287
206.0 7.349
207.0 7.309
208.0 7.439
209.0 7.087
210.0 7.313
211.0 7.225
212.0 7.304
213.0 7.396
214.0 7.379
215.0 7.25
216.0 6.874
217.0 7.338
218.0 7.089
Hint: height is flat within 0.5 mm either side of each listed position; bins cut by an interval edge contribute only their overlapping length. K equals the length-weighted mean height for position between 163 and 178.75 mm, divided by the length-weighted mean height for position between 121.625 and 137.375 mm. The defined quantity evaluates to 1.66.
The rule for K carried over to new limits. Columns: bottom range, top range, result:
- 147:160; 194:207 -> 1.09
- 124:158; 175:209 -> 1.37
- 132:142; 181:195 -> 1.59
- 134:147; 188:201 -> 1.46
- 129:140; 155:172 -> 1.66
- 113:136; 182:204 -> 1.41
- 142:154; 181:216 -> 1.21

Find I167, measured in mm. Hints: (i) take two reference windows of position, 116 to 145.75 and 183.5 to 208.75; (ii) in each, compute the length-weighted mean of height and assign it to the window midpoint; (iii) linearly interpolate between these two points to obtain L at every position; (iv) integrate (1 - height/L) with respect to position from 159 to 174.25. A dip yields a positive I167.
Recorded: -2.8 mm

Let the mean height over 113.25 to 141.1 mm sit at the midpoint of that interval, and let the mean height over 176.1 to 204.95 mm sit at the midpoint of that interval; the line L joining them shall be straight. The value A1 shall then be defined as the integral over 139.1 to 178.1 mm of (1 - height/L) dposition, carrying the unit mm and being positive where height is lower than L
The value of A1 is -3.4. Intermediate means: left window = 5.13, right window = 7.38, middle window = 6.81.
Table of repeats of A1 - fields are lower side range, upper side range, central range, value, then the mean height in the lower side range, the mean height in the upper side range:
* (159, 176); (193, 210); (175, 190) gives 0.0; 7.45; 7.32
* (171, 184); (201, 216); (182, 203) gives 0.1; 7.5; 7.28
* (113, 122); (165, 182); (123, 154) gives 7.5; 6.33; 7.52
